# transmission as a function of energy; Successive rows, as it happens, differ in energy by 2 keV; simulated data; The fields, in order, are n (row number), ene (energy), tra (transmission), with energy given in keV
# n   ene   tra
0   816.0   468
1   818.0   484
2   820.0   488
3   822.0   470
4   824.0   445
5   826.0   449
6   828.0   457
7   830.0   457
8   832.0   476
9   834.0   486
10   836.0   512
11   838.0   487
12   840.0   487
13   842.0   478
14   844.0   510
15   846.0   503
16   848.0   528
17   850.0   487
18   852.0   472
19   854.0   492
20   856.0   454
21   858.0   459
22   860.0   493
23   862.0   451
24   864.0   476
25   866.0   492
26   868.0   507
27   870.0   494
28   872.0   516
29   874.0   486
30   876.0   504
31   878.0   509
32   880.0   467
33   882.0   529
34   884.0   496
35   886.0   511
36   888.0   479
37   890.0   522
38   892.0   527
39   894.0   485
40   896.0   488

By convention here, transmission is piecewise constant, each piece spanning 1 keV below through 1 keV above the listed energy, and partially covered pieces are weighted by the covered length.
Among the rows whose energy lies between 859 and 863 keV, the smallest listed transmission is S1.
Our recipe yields 451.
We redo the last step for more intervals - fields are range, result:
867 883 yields 467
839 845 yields 478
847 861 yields 454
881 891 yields 479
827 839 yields 457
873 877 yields 486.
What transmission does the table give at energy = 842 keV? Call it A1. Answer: 478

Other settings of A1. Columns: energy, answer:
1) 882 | 529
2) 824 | 445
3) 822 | 470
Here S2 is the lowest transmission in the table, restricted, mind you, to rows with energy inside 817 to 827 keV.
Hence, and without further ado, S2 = 445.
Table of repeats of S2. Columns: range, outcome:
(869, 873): 494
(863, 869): 476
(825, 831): 449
